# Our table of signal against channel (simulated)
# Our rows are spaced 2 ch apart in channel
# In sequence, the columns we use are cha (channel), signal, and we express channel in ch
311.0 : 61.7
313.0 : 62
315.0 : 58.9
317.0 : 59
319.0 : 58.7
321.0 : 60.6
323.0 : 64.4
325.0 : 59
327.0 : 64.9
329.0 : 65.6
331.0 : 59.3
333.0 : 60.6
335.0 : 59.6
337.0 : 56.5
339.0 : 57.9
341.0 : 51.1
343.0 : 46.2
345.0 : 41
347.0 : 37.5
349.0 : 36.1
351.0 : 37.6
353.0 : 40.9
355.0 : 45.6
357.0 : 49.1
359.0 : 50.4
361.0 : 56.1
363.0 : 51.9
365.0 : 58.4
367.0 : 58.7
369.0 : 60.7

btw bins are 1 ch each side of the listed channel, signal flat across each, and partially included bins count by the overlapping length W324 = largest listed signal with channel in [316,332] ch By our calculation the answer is 65.6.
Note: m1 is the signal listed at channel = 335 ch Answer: 59.6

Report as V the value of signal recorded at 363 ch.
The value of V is 51.9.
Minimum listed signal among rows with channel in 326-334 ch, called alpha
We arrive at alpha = 59.3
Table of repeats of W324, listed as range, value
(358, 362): 56.1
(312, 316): 62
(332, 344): 60.6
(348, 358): 49.1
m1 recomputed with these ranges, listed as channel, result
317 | 59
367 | 58.7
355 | 45.6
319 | 58.7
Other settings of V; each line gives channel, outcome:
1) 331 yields 59.3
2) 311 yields 61.7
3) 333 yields 60.6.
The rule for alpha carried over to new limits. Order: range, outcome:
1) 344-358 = 36.1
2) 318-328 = 58.7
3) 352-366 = 40.9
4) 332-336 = 59.6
